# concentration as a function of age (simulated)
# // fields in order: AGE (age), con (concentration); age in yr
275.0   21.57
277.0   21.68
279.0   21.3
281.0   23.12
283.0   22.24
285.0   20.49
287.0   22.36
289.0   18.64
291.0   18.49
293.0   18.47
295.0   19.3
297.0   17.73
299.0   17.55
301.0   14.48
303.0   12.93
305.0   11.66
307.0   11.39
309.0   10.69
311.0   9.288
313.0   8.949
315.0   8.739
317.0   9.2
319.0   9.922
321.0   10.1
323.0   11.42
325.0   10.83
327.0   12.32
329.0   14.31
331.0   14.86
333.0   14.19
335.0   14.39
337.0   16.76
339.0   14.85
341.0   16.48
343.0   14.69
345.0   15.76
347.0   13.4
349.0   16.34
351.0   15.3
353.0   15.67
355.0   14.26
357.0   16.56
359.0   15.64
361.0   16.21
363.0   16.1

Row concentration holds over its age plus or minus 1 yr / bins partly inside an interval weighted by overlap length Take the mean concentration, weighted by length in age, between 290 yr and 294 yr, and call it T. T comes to 18.5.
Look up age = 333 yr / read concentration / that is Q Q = 14.19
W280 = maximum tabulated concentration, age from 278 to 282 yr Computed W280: 23.12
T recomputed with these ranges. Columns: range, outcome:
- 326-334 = 13.9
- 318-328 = 10.9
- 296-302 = 16.6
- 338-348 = 15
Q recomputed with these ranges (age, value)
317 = 9.2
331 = 14.86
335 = 14.39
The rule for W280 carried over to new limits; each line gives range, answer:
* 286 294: 22.36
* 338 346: 16.48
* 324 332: 14.86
